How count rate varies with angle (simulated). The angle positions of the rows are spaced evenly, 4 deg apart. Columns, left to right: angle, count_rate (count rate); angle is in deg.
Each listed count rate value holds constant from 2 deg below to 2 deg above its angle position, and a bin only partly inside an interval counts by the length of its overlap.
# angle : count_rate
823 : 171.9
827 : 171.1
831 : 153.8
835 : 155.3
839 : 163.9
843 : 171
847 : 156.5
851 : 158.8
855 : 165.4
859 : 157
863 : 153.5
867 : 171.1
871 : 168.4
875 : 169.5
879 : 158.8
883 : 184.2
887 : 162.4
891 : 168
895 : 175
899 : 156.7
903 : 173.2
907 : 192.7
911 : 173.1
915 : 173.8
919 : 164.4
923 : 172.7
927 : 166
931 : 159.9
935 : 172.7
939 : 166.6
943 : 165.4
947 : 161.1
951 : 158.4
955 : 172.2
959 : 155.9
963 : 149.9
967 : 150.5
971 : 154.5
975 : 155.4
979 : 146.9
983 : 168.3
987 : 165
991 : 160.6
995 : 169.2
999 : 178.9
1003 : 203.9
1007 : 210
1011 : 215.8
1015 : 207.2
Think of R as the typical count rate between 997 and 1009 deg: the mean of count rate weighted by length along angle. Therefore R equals 198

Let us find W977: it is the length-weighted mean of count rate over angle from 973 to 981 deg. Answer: 151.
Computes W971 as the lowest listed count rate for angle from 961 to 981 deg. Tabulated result 146.9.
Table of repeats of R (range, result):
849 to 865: 159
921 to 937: 168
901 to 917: 178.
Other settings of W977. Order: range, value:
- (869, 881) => 166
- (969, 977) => 155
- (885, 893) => 165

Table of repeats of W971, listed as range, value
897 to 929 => 156.7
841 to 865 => 153.5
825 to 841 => 153.8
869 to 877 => 168.4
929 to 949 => 159.9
